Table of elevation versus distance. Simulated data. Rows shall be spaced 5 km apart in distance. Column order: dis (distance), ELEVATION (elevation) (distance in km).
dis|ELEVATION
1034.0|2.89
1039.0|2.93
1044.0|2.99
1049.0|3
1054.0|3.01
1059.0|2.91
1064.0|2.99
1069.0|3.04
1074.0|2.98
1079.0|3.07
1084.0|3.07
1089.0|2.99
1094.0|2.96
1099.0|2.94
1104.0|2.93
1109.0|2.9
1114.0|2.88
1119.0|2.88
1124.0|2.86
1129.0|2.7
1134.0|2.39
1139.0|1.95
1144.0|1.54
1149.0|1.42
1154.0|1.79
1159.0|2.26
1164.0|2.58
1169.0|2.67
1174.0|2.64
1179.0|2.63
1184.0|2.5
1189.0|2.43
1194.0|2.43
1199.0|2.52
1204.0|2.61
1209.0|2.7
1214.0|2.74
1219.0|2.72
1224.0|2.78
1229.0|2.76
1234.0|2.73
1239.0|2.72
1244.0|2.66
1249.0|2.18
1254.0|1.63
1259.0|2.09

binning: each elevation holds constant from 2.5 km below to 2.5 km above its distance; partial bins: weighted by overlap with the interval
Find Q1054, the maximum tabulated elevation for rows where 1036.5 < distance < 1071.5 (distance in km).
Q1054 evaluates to 3.04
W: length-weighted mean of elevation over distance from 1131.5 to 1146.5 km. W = 1.96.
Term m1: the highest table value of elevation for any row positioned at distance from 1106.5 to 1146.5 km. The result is 2.9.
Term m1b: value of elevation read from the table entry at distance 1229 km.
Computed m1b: 2.76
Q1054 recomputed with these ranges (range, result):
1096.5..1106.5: 2.94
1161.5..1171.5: 2.67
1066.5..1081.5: 3.07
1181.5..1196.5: 2.5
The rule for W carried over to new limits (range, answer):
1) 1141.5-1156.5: 1.58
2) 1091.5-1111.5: 2.93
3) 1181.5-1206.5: 2.5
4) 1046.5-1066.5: 2.98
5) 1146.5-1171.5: 2.14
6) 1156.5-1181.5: 2.56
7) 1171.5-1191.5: 2.55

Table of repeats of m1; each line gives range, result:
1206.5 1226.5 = 2.78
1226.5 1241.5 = 2.76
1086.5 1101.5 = 2.99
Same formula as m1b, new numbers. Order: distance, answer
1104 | 2.93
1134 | 2.39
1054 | 3.01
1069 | 3.04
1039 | 2.93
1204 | 2.61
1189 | 2.43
